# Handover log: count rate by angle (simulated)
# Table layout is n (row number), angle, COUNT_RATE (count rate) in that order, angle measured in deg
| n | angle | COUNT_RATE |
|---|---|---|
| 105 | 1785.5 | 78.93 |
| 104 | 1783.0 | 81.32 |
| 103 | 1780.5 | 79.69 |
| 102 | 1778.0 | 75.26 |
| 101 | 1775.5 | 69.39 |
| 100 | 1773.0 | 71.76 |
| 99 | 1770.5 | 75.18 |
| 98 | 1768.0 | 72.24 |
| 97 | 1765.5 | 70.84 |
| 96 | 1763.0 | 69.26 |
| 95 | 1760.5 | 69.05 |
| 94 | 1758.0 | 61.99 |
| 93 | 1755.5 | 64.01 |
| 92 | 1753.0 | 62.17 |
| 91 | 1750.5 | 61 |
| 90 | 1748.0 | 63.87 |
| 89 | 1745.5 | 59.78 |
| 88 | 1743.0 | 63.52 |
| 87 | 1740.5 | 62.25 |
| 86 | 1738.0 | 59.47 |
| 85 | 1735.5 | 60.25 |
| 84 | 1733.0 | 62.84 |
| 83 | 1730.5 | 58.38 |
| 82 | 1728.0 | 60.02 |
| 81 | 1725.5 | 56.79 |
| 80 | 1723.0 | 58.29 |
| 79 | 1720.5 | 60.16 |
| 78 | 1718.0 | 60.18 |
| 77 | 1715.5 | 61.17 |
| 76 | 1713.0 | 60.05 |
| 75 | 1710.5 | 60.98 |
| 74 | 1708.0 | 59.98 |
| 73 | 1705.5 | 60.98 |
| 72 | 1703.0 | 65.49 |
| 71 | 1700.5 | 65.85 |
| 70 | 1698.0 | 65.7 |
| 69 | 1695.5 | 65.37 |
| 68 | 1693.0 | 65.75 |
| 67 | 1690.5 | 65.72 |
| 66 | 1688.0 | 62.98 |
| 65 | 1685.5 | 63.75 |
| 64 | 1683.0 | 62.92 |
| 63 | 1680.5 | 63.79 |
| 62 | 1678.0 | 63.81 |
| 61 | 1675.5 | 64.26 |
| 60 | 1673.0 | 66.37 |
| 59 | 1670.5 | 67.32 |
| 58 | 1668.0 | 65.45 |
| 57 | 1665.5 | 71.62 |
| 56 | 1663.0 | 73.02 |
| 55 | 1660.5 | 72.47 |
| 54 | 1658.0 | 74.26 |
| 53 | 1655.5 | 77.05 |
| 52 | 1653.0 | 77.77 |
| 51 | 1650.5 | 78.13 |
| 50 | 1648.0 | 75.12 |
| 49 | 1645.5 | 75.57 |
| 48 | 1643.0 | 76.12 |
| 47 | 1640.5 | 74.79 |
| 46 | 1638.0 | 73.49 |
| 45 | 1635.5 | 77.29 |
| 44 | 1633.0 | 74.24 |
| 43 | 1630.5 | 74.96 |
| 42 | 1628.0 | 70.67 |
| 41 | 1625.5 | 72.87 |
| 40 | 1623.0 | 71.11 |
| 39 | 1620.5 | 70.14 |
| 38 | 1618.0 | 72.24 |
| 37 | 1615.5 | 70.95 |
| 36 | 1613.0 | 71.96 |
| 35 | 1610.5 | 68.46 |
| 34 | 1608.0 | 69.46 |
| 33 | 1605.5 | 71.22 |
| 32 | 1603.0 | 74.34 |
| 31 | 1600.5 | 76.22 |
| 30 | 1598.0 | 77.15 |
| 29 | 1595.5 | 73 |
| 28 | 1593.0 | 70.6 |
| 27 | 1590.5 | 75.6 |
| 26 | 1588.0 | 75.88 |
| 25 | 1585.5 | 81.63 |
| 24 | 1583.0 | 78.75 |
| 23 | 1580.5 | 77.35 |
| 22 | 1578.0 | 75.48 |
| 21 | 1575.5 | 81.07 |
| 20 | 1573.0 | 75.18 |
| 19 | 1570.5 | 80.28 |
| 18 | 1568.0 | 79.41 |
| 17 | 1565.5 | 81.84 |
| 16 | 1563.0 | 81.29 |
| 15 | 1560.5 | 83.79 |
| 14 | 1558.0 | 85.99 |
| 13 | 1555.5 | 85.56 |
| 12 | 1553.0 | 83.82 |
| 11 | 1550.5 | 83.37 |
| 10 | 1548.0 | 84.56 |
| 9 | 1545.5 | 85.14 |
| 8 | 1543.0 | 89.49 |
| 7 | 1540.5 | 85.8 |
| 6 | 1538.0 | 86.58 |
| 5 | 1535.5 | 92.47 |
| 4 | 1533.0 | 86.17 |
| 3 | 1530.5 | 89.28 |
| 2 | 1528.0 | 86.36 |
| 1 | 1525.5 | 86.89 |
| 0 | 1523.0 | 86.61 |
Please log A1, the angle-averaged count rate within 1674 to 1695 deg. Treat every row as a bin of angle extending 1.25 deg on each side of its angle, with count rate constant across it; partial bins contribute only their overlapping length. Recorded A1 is 64.2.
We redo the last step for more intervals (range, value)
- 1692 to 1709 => 64.2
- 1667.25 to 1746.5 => 62.5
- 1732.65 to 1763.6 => 62.9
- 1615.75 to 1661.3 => 74.3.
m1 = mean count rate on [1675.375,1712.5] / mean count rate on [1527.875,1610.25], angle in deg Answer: 0.79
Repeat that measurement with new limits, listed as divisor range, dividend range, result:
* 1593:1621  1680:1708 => 0.89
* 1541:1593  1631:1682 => 0.89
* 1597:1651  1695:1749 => 0.84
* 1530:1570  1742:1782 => 0.80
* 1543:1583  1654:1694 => 0.83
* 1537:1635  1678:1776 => 0.82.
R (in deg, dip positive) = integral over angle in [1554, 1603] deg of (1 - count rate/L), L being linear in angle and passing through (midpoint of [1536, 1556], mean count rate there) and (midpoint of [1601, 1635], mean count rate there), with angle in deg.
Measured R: 0.6 deg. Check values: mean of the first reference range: 85.8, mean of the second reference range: 72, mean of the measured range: 78.7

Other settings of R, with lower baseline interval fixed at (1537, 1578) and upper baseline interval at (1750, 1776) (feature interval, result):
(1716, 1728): 2.0 deg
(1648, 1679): 1.7 deg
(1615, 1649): 1.8 deg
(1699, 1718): 2.7 deg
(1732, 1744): 1.4 deg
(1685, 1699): 1.6 deg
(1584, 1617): 2.6 deg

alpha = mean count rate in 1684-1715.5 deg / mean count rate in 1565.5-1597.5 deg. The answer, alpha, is 0.8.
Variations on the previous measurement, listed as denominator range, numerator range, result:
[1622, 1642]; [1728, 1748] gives 0.83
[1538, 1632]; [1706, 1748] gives 0.78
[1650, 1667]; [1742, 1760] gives 0.84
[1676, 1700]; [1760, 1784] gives 1.14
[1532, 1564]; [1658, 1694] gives 0.78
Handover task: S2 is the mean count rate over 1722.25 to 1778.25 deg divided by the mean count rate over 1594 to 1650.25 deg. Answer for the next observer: 0.88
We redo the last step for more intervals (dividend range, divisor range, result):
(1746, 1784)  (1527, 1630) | 0.88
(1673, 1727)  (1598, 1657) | 0.85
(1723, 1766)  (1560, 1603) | 0.80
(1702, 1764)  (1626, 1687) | 0.86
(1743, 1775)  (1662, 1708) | 1.02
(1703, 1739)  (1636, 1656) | 0.79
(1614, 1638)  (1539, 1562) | 0.85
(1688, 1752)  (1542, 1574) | 0.74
